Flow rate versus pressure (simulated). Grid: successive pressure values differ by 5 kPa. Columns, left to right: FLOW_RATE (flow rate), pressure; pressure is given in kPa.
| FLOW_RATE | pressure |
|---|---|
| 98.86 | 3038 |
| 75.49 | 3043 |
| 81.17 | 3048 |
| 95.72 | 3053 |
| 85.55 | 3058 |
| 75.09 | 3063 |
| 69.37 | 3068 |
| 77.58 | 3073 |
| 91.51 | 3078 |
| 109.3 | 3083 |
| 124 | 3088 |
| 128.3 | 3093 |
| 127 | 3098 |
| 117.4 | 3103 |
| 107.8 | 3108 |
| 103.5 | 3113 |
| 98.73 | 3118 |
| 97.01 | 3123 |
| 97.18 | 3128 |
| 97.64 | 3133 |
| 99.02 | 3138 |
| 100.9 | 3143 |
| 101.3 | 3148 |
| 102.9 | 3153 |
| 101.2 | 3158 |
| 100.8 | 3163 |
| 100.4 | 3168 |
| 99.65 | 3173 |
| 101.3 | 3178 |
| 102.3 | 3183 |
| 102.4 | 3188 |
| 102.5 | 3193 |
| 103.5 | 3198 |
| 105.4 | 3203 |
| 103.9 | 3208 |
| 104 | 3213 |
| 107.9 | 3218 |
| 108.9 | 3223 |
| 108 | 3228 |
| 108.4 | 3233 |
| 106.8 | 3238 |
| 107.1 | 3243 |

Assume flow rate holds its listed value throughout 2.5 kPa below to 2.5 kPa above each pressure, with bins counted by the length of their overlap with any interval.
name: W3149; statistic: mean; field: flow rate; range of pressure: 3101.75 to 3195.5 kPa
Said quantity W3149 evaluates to 102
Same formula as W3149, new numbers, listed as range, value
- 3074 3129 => 109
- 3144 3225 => 103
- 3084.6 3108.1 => 122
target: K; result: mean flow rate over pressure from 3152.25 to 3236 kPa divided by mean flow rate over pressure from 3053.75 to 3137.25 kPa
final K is 1.0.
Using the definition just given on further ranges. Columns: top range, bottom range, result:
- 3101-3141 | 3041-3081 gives 1.25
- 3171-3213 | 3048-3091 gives 1.13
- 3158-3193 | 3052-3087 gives 1.16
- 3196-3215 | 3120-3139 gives 1.07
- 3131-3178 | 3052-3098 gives 1.04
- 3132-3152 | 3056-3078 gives 1.28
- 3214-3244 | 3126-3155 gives 1.08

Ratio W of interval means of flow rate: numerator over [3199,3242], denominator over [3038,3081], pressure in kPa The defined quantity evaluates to 1.29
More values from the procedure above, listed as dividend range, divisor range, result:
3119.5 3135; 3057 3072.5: 1.28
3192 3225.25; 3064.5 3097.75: 1.04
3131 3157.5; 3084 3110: 0.83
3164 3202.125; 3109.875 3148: 1.02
